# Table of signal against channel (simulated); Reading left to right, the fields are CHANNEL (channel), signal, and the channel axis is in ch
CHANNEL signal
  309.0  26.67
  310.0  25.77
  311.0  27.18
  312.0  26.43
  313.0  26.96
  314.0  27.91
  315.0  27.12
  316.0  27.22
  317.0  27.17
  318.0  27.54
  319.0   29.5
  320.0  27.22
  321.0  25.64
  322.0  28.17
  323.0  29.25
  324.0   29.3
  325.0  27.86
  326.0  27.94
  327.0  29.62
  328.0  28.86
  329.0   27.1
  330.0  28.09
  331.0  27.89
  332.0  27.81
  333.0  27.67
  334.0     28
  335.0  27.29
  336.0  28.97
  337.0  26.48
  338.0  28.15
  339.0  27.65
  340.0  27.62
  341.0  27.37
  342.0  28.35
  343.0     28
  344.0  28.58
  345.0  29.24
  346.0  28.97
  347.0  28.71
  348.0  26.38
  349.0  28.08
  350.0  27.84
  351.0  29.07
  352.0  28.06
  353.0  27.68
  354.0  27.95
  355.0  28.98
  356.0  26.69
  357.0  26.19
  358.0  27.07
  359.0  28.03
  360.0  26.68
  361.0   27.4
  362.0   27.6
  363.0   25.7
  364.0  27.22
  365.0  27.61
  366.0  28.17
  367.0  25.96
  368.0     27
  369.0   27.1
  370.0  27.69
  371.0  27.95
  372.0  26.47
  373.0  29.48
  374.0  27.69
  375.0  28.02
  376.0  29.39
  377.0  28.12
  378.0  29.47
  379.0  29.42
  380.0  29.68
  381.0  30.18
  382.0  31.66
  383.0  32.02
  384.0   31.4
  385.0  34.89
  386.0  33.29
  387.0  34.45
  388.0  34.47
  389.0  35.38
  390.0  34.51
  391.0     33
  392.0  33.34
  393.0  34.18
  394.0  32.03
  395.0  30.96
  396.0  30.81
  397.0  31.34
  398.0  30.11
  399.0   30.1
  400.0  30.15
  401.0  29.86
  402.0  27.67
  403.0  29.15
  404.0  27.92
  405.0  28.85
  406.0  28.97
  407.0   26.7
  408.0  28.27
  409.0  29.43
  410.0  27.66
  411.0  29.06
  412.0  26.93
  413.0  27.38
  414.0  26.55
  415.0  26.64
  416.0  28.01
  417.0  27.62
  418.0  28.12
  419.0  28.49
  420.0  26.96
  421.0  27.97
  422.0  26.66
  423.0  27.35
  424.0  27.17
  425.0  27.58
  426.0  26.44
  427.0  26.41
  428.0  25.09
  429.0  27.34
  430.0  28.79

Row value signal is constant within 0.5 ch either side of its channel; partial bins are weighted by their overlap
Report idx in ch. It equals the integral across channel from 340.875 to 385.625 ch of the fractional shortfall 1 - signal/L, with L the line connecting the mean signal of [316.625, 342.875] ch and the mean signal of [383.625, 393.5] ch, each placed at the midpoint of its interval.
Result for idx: 4.2 ch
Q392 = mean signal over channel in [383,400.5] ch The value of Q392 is 32.6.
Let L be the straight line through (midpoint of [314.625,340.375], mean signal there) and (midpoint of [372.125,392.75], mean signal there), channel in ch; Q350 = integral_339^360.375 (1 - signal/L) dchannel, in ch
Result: 1.0 ch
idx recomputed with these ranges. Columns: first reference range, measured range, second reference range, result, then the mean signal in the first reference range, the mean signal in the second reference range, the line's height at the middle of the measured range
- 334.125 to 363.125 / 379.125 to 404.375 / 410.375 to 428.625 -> -3.89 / 27.8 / 27.2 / 27.5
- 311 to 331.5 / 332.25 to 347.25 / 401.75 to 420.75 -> -0.11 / 27.8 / 27.9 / 27.8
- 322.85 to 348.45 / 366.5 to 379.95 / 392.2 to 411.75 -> 0.44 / 28.1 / 29.7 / 29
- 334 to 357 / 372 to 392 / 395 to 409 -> -1.73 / 28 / 29.3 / 28.8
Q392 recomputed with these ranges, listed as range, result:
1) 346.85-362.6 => 27.6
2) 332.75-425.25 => 28.8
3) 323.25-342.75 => 28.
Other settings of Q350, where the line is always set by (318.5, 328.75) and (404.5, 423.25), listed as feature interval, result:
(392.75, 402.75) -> -1.0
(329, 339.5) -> 0.2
